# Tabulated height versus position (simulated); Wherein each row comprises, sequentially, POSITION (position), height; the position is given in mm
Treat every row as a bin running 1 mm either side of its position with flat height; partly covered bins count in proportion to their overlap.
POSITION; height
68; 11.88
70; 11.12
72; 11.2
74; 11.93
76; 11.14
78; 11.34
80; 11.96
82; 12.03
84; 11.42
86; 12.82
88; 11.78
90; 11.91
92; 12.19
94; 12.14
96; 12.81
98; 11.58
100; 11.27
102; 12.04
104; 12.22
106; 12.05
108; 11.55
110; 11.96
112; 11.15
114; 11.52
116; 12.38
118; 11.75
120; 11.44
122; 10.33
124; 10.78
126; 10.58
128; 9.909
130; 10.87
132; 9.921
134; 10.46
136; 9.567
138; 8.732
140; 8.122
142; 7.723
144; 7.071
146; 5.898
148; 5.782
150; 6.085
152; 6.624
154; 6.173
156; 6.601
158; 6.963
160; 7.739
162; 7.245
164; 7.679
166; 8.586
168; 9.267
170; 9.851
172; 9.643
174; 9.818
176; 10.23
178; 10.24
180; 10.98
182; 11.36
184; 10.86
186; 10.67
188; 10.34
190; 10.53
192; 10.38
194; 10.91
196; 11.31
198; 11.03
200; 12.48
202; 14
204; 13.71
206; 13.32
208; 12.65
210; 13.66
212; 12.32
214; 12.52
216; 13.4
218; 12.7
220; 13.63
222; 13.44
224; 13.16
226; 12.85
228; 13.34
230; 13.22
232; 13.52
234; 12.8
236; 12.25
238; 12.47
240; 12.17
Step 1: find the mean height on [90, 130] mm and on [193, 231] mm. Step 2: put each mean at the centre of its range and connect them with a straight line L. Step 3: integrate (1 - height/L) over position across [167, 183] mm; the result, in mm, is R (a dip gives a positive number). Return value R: 2.8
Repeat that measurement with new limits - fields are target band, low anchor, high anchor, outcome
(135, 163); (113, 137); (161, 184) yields 8.32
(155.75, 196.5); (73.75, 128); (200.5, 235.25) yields 9.79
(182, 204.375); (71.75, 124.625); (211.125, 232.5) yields 2.41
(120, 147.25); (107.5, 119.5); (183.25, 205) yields 5.57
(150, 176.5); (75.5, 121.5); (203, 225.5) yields 9.50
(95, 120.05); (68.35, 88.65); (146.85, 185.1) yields -2.87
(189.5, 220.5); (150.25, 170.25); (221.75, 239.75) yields -4.08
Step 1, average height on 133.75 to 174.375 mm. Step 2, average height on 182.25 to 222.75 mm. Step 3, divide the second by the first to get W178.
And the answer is 1.56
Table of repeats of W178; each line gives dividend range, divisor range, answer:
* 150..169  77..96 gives 0.61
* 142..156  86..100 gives 0.53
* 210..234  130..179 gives 1.59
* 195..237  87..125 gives 1.10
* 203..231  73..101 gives 1.11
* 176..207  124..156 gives 1.38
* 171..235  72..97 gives 1.01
